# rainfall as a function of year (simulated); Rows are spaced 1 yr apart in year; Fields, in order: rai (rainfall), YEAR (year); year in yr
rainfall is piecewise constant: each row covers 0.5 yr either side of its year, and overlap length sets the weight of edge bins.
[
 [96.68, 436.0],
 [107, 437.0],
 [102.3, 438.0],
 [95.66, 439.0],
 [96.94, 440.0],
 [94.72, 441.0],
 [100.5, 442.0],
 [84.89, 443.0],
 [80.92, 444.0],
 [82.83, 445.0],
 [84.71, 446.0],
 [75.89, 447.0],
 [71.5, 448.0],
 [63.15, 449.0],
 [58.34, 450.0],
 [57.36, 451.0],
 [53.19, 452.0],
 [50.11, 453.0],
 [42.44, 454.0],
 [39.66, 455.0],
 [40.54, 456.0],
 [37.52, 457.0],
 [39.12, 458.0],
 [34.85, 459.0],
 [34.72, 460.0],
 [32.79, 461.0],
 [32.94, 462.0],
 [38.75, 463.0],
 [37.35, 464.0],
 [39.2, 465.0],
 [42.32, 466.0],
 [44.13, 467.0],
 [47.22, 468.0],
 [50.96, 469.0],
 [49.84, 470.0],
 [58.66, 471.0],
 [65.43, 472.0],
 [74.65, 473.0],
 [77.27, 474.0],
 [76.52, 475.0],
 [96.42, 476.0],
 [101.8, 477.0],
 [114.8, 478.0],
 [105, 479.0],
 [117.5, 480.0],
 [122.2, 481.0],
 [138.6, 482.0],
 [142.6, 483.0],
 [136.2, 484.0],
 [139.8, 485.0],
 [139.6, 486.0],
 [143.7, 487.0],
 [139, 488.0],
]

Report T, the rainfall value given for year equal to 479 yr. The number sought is 105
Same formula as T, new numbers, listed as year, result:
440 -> 96.94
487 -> 143.7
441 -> 94.72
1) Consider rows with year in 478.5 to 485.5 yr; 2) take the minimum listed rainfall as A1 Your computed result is 105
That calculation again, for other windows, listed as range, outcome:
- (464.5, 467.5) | 39.2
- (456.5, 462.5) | 32.79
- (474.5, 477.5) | 76.52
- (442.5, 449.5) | 63.15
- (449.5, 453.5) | 50.11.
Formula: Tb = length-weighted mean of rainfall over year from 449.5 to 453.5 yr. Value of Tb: 54.8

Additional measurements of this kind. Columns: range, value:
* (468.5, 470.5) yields 50.4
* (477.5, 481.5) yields 115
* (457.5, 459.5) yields 37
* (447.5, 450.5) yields 64.3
